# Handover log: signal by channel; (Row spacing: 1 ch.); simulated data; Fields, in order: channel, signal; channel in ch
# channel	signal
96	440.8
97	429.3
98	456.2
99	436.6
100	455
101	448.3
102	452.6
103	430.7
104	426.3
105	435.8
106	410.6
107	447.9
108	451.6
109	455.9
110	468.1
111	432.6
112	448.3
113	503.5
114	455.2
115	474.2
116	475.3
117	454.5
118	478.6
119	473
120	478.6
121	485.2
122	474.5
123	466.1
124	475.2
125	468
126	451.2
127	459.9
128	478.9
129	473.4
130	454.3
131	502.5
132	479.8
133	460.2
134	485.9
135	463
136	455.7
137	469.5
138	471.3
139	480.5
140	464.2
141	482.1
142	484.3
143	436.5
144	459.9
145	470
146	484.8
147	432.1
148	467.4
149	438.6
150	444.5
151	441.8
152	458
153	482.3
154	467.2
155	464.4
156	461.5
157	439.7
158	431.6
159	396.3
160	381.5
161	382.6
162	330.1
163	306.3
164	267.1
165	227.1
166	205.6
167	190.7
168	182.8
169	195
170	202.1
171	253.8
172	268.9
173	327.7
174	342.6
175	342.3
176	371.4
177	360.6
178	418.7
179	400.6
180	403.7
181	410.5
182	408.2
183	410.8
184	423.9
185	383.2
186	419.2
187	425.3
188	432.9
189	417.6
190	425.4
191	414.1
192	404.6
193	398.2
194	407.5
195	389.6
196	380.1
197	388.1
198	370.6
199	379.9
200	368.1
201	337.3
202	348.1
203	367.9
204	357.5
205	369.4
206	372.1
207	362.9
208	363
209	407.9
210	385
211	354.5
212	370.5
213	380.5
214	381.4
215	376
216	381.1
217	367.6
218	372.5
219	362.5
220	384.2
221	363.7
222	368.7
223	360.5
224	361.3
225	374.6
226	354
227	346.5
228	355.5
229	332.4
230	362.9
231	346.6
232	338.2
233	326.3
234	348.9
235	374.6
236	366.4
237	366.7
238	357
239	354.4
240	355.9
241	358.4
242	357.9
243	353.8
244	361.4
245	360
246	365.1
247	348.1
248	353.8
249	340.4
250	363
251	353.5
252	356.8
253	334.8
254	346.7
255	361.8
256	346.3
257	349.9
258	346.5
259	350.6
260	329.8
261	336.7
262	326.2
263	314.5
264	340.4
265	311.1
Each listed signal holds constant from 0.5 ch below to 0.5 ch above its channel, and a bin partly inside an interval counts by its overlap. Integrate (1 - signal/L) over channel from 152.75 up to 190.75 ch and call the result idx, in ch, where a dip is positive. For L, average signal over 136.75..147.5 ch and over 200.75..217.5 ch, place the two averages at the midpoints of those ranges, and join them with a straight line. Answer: 5.7 ch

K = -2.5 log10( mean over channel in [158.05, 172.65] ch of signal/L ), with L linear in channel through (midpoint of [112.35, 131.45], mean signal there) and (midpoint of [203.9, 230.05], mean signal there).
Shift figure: 0.47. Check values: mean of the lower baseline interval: 472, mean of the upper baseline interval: 368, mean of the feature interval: 276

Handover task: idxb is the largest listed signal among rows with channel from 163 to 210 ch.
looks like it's 432.9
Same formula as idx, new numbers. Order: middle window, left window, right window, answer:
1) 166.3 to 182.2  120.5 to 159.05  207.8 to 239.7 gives 4.04 ch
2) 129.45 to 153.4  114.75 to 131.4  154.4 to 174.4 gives -3.90 ch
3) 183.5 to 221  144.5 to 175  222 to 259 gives -2.82 ch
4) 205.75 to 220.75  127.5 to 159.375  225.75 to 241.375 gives 0.11 ch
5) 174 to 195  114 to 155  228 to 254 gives 0.58 ch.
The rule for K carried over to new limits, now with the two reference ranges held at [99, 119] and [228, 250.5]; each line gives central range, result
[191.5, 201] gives 0.01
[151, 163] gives -0.01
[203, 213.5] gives 0.02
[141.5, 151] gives -0.08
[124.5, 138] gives -0.08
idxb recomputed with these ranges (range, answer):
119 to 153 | 502.5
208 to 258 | 407.9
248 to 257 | 363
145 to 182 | 484.8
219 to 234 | 384.2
